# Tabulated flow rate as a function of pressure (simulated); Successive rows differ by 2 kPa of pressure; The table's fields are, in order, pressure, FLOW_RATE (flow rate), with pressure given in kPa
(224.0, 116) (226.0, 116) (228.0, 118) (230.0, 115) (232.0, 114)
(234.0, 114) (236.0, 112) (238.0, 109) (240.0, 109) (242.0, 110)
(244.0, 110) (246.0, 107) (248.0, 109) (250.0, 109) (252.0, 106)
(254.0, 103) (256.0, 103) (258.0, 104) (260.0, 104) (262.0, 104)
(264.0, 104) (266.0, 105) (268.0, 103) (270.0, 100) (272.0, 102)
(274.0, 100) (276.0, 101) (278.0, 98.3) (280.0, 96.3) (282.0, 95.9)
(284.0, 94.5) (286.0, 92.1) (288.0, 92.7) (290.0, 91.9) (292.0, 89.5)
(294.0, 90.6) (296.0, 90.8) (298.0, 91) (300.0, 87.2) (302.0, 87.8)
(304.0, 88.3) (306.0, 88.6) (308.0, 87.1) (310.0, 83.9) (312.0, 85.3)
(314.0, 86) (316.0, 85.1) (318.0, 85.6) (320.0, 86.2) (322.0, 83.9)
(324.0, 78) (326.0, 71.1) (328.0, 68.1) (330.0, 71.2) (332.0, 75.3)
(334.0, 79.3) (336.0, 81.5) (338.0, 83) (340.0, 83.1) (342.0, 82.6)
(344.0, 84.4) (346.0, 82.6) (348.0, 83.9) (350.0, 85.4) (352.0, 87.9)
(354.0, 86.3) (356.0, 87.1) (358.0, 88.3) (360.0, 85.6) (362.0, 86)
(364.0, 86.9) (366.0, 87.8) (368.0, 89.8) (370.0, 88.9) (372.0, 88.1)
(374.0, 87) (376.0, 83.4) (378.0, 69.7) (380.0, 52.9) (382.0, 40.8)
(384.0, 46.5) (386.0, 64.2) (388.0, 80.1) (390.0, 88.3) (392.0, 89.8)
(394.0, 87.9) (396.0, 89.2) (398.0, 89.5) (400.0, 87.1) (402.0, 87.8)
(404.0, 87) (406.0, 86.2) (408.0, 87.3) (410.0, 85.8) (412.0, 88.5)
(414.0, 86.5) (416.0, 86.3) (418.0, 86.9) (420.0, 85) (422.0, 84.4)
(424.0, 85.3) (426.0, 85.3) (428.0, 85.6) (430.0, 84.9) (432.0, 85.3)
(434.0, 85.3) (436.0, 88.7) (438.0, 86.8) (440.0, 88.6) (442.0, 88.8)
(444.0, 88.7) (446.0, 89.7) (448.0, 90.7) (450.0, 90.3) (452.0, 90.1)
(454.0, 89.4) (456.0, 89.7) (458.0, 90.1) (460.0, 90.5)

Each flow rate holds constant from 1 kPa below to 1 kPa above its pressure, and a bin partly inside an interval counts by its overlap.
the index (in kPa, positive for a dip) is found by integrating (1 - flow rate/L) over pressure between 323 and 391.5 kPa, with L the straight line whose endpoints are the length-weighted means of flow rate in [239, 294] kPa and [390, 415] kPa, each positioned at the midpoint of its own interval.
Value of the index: 9.8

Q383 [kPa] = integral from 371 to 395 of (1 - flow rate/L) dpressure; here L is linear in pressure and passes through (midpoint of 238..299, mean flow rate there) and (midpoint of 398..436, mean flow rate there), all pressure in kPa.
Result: 4.38 kPa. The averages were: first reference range 101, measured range 73.2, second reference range 86.3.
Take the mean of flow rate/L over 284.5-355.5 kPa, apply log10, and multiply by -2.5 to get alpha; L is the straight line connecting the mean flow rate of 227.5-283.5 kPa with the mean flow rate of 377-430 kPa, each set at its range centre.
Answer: 0.123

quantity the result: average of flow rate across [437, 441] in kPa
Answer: 87.7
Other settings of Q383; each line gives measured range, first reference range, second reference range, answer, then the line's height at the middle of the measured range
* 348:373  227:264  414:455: 2.2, 95.7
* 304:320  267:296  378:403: 0.7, 90.2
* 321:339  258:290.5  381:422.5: 2.9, 91.6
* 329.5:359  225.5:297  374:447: 2.8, 91.7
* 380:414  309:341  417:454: 2.1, 84.9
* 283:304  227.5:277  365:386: 1.1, 95.6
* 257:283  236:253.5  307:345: -0.3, 100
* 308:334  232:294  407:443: 4.5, 96.8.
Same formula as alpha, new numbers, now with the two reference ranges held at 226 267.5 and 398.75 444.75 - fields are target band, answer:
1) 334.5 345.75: 0.17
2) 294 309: 0.15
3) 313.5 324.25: 0.18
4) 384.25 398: 0.11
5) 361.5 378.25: 0.09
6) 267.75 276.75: 0.05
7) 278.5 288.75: 0.10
